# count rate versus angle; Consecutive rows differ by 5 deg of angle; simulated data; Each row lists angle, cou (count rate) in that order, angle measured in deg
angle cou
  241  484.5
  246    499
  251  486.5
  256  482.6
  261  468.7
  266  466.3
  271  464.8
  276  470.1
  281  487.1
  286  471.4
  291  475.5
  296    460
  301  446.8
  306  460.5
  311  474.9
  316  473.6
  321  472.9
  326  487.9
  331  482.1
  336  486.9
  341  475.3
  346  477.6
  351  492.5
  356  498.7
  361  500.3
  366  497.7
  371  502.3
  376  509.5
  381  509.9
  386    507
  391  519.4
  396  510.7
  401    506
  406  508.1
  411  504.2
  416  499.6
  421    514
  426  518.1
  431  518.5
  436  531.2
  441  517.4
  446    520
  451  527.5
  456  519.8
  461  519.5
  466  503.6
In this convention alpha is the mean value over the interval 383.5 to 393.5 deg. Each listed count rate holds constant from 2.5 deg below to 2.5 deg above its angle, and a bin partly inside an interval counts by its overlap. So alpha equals 513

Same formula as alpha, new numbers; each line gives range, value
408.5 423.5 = 506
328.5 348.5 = 480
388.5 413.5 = 510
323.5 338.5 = 486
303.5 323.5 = 470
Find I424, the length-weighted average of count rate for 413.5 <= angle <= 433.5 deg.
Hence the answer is 513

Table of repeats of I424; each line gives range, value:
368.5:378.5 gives 506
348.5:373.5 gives 498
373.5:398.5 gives 511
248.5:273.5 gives 474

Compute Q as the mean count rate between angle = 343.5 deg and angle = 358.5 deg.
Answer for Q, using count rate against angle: 490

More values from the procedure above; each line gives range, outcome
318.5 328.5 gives 480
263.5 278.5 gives 467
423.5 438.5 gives 523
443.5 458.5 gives 522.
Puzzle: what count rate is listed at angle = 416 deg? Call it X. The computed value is 499.6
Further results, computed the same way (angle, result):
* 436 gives 531.2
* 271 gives 464.8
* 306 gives 460.5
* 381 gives 509.9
